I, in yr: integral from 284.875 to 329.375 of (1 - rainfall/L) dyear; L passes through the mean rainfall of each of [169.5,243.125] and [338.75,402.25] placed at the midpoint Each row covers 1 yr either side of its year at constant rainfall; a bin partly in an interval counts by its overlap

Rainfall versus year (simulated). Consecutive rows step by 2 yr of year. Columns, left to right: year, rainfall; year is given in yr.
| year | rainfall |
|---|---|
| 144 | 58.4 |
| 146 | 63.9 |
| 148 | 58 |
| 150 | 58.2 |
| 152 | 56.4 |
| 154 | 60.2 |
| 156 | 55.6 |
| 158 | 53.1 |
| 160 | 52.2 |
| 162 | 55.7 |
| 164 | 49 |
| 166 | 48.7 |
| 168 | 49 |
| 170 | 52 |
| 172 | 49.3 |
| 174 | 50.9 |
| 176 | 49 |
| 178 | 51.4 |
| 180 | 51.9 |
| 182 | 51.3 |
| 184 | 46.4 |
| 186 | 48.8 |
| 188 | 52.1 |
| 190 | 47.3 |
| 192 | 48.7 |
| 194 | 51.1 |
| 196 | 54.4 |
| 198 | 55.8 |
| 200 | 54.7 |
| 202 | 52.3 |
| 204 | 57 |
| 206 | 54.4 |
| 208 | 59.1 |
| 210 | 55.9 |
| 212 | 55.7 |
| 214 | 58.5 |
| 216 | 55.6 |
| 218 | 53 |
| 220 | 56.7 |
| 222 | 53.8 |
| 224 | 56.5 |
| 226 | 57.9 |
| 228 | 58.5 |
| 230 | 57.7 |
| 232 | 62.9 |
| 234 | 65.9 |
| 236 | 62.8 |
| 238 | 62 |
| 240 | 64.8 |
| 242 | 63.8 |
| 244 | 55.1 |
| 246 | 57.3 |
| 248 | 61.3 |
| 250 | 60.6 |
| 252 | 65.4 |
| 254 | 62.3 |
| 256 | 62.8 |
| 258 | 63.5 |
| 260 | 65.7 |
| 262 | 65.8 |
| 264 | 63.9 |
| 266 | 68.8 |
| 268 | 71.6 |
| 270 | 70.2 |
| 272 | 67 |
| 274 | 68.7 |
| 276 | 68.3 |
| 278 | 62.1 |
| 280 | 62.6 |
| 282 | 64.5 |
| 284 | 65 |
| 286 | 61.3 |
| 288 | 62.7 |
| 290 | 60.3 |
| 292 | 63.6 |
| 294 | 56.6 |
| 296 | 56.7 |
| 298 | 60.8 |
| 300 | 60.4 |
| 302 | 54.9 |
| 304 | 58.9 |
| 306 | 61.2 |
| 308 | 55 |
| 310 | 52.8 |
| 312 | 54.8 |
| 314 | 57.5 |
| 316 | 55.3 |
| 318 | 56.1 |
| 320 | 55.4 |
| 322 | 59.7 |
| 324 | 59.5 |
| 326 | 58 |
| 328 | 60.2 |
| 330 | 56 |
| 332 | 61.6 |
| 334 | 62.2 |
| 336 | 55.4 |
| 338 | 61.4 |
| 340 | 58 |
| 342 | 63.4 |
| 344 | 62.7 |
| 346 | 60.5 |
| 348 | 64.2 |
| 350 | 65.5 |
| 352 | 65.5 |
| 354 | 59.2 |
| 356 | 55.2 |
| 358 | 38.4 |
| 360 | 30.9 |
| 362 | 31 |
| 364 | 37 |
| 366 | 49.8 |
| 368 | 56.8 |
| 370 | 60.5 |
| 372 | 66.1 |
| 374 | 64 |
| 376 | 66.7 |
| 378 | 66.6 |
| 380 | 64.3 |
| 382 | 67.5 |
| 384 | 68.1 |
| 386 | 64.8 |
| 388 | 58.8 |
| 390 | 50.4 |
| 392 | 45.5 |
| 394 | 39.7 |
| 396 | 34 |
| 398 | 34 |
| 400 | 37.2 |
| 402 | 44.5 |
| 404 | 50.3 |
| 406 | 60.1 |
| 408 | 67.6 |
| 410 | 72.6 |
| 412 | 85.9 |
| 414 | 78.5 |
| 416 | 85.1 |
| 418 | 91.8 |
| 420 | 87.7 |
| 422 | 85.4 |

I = -3.0 yr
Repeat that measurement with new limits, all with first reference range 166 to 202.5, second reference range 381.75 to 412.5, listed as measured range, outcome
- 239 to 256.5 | -3.2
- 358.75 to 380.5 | 0.1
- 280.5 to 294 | -2.6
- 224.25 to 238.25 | -2.5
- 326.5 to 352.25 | -3.7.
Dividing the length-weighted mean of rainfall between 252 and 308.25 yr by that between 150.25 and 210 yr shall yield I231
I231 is 1.20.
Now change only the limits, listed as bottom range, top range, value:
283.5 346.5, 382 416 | 0.97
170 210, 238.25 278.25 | 1.24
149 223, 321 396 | 1.07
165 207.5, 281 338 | 1.15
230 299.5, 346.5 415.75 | 0.89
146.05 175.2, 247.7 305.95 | 1.18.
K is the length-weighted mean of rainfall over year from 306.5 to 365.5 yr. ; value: 55.6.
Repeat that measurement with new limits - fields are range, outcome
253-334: 61.3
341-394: 56.7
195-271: 60.1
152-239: 54.3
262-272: 68.2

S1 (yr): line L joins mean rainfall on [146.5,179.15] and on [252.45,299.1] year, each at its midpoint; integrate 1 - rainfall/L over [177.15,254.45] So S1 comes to 2.7 yr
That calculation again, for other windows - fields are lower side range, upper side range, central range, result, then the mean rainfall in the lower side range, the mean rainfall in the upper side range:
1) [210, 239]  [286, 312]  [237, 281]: -4.37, 58.3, 58.6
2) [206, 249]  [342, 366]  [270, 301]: -4.00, 58.7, 52.2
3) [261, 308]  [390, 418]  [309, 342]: 1.77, 63.1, 57.6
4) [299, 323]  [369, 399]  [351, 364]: 2.48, 56.8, 56.7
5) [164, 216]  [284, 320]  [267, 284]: -2.97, 52.2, 58.3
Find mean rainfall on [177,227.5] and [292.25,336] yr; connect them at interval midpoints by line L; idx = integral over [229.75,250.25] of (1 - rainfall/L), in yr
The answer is -2.38 yr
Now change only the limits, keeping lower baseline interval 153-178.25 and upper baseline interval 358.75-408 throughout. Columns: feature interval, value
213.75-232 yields -1.63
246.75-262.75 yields -3.43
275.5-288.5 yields -2.87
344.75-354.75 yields -2.07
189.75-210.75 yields -0.74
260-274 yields -4.20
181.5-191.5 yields 0.58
